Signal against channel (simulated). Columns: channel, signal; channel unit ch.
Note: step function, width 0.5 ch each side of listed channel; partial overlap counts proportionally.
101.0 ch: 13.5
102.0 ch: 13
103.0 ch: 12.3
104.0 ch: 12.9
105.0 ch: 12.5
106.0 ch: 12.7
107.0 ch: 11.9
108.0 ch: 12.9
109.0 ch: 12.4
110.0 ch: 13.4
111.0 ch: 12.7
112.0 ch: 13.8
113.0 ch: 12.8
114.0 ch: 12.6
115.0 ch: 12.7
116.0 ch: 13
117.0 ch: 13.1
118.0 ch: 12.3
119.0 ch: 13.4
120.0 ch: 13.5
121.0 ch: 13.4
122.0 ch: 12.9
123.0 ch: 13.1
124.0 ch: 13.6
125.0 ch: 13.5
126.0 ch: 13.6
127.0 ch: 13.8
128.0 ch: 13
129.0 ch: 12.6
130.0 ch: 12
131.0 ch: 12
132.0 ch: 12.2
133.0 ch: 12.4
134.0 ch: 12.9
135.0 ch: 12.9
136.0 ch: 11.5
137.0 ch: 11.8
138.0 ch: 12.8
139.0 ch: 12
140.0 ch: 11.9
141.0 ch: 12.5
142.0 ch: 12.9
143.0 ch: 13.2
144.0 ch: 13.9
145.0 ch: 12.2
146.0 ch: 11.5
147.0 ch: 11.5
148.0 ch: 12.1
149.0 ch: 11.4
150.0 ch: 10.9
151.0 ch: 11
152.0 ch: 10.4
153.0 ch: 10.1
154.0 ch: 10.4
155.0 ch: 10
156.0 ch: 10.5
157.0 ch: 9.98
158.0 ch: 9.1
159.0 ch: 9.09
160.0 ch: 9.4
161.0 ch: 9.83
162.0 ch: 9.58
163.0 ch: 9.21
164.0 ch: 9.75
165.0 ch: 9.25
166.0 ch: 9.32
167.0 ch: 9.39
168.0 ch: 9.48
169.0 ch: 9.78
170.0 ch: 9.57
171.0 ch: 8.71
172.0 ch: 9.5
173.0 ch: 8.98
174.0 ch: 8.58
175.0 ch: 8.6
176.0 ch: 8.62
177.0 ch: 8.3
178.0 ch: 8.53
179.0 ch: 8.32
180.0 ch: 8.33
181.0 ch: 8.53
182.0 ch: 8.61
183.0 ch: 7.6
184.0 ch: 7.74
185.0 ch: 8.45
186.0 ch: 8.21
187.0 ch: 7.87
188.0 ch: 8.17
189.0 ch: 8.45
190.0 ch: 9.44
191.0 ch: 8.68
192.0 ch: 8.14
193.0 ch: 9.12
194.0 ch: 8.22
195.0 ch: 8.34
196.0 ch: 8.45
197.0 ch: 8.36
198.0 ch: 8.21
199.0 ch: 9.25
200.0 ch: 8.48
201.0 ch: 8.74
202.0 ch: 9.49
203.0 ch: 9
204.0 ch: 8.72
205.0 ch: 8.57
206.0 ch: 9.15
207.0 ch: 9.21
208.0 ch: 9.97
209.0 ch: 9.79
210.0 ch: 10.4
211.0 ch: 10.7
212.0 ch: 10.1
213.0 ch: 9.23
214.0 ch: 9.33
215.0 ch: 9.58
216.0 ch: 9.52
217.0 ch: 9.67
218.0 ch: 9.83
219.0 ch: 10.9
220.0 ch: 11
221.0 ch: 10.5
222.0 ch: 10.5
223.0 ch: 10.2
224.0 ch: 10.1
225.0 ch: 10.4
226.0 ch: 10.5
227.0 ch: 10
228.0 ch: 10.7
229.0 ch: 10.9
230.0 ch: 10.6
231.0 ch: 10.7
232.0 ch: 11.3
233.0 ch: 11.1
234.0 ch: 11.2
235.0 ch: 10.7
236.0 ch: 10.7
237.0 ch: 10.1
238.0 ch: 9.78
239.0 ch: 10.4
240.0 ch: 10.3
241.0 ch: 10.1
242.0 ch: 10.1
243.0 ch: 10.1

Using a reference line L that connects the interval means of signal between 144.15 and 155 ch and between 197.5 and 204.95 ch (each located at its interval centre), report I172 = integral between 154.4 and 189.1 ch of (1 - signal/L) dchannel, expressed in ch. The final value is 4.16 ch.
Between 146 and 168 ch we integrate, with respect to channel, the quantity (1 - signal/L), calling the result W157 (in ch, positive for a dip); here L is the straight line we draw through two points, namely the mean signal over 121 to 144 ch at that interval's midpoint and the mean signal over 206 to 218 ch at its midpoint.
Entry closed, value 3.2 ch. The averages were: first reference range 12.7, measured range 10.1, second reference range 9.75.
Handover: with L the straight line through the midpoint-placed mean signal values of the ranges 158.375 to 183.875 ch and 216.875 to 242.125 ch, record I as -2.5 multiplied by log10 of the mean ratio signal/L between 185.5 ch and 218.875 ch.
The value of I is 0.08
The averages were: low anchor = 8.98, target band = 9.06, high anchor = 10.5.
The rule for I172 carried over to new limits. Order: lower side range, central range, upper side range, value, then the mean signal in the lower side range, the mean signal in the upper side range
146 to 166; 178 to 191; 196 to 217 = 1.8 ch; 10.2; 9.28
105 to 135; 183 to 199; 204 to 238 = 3.8 ch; 12.9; 10.2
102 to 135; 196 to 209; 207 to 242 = 2.3 ch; 12.9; 10.3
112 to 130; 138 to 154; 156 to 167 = -1.4 ch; 13.1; 9.5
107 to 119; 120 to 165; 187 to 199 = -1.6 ch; 12.9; 8.51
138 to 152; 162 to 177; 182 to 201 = 1.4 ch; 12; 8.41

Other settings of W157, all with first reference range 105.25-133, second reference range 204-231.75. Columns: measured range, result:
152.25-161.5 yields 1.6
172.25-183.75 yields 2.8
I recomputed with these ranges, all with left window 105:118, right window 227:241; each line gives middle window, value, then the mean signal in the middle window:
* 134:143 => -0.005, 12.4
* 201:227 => 0.117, 9.84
